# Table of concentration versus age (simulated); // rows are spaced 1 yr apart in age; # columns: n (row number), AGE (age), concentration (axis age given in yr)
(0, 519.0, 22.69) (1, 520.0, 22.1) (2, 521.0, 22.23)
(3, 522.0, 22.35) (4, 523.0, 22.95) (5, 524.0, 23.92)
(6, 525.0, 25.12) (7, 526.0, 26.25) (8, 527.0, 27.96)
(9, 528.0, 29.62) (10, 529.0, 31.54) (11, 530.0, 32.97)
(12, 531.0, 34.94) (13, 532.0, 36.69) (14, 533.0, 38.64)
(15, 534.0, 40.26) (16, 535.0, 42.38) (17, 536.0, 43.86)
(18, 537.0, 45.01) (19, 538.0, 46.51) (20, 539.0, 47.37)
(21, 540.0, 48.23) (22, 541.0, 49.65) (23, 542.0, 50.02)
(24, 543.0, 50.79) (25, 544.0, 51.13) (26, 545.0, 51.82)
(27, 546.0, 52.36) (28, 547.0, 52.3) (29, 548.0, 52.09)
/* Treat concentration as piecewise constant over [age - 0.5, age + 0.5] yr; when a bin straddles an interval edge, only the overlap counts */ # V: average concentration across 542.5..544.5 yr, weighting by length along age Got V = 51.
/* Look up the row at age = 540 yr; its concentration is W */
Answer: 48.23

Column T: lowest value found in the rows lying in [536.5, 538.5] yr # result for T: 45.01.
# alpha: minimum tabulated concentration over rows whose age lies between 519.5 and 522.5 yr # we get 22.1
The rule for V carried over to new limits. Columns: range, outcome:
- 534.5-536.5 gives 43.1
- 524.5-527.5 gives 26.4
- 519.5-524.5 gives 22.7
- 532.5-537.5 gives 42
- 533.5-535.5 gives 41.3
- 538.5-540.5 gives 47.8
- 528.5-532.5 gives 34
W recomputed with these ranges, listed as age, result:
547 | 52.3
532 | 36.69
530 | 32.97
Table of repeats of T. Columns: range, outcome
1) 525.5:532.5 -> 26.25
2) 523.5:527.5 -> 23.92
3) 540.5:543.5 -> 49.65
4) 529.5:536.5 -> 32.97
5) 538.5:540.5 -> 47.37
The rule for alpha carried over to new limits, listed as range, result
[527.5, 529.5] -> 29.62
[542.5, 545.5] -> 50.79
